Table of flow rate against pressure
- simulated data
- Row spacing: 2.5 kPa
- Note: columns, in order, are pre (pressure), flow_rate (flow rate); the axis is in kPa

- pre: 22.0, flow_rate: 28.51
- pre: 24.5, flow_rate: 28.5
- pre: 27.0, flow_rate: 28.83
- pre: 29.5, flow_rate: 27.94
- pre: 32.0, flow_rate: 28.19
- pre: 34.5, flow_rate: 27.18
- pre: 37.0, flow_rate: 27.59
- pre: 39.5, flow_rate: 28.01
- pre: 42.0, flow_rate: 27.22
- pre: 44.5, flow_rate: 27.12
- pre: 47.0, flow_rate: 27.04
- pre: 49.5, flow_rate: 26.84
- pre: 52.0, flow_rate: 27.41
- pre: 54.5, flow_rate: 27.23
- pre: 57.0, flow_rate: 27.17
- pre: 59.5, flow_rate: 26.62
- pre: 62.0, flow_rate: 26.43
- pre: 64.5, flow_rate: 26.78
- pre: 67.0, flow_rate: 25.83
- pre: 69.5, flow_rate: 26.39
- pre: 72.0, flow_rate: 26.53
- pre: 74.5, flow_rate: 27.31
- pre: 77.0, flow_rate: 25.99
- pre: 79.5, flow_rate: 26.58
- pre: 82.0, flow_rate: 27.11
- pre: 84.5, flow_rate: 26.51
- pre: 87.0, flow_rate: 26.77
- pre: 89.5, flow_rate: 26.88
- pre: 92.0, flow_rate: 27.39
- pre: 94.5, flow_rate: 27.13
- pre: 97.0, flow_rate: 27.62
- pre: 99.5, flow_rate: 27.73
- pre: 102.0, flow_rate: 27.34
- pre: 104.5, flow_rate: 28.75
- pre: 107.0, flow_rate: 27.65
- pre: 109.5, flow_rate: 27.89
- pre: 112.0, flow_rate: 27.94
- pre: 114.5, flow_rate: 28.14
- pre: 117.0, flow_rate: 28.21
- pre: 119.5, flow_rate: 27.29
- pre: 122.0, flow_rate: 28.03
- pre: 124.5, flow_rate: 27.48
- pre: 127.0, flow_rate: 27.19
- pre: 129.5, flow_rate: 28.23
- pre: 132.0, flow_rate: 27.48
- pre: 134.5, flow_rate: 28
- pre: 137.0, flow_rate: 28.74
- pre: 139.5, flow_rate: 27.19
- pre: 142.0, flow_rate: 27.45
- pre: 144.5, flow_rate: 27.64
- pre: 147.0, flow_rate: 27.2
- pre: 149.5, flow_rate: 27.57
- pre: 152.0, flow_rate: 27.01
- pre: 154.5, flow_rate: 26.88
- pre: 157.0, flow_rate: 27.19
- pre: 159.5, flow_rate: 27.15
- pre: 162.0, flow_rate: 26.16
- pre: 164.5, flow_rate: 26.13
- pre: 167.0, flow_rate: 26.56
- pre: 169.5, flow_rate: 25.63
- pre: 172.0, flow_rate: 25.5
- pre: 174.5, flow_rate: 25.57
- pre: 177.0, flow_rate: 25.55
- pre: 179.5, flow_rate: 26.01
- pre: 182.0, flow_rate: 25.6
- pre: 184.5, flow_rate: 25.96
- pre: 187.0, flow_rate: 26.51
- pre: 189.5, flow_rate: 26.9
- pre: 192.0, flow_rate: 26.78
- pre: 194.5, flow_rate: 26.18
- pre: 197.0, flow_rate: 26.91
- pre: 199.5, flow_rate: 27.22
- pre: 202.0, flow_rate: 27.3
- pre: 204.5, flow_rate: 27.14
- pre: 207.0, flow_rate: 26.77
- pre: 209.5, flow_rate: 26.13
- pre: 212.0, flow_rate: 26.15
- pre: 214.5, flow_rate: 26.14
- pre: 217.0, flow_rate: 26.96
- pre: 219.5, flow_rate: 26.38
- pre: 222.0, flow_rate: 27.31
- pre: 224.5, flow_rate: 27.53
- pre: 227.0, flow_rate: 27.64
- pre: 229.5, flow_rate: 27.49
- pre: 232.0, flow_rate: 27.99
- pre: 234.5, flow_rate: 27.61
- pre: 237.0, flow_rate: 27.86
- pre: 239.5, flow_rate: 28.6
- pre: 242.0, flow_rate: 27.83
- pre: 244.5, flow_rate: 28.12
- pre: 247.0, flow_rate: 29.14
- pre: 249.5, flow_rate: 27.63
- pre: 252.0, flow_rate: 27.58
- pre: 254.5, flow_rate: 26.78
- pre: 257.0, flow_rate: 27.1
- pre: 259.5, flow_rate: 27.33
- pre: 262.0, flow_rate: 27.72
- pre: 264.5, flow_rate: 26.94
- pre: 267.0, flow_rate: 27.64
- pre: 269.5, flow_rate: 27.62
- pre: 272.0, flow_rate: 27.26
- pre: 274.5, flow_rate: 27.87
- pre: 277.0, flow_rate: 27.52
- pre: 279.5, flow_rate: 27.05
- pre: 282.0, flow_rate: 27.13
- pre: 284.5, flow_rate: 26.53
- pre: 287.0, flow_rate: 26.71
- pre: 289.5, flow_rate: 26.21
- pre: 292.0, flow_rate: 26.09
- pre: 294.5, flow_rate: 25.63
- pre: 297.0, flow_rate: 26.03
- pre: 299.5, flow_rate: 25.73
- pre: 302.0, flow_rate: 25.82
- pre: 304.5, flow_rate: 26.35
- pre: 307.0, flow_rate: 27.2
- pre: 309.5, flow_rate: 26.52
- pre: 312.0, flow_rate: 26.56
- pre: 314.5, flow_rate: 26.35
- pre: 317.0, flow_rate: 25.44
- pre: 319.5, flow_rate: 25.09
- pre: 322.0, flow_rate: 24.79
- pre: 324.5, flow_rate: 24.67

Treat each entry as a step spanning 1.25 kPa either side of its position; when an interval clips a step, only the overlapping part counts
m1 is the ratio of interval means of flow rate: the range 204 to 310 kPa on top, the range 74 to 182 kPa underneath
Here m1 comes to 1.0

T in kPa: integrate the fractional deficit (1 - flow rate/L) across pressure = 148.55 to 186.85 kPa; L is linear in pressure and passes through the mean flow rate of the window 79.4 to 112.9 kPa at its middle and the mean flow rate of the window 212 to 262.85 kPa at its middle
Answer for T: 1.6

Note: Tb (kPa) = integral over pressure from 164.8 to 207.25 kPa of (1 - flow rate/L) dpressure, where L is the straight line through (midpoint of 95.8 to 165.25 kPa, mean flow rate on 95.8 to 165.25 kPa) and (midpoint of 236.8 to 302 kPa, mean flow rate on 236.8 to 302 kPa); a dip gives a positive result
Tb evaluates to 1.6 kPa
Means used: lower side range 27.6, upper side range 27.2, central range 26.3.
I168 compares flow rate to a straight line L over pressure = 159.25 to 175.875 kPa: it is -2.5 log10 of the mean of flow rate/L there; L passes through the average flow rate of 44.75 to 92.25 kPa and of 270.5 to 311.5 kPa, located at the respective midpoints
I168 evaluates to 0.03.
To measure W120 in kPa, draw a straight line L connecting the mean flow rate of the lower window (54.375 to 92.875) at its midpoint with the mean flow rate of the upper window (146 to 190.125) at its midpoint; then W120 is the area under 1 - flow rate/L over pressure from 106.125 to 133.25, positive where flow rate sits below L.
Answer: -1.3 kPa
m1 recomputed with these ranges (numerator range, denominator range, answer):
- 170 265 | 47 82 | 1.01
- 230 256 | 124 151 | 1.01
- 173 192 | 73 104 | 0.96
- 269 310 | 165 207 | 1.01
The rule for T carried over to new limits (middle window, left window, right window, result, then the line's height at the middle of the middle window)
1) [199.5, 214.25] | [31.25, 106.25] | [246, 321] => 0.1 kPa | 26.9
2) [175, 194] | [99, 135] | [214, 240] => 1.0 kPa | 27.6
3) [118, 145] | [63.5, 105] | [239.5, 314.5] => -0.7 kPa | 27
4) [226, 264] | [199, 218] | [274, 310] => -1.6 kPa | 26.6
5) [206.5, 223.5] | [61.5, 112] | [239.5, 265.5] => 0.6 kPa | 27.5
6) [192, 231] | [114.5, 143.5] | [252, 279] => 0.9 kPa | 27.5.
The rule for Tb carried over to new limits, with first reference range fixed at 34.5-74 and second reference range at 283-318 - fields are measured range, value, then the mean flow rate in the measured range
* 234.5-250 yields -1.0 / 28.2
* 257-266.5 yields -0.4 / 27.3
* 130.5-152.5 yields -0.7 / 27.6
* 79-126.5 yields -1.2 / 27.5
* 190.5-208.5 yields -0.2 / 26.9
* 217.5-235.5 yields -0.6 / 27.4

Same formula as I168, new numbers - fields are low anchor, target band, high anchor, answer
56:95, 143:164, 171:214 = -0.02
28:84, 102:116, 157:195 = -0.05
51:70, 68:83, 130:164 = 0.01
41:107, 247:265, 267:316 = -0.03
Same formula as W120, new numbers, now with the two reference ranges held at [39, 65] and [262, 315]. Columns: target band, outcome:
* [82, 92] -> 0.1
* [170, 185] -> 0.7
